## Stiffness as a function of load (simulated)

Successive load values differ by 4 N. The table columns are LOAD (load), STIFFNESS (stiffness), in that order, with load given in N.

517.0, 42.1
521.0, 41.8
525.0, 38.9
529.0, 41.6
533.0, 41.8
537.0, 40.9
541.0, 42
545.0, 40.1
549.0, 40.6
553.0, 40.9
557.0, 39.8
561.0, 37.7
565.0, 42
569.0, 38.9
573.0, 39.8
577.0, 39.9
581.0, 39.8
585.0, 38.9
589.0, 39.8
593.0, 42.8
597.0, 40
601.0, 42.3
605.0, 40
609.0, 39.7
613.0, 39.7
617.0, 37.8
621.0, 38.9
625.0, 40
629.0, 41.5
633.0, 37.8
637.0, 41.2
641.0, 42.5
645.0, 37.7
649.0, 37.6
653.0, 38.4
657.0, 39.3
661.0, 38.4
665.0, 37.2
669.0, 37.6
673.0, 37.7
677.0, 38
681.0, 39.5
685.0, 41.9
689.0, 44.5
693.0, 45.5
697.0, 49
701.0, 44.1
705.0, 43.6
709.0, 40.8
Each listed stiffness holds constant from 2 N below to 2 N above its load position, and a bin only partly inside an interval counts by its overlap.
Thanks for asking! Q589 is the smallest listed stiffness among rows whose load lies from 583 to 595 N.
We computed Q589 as 38.9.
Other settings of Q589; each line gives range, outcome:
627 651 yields 37.6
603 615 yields 39.7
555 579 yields 37.7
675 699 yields 38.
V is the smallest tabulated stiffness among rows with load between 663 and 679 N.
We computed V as 37.2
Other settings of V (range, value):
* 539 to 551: 40.1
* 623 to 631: 40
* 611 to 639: 37.8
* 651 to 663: 38.4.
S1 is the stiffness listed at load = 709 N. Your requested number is 40.8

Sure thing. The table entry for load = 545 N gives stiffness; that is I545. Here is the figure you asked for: 40.1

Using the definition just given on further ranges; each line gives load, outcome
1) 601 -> 42.3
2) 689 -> 44.5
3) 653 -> 38.4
